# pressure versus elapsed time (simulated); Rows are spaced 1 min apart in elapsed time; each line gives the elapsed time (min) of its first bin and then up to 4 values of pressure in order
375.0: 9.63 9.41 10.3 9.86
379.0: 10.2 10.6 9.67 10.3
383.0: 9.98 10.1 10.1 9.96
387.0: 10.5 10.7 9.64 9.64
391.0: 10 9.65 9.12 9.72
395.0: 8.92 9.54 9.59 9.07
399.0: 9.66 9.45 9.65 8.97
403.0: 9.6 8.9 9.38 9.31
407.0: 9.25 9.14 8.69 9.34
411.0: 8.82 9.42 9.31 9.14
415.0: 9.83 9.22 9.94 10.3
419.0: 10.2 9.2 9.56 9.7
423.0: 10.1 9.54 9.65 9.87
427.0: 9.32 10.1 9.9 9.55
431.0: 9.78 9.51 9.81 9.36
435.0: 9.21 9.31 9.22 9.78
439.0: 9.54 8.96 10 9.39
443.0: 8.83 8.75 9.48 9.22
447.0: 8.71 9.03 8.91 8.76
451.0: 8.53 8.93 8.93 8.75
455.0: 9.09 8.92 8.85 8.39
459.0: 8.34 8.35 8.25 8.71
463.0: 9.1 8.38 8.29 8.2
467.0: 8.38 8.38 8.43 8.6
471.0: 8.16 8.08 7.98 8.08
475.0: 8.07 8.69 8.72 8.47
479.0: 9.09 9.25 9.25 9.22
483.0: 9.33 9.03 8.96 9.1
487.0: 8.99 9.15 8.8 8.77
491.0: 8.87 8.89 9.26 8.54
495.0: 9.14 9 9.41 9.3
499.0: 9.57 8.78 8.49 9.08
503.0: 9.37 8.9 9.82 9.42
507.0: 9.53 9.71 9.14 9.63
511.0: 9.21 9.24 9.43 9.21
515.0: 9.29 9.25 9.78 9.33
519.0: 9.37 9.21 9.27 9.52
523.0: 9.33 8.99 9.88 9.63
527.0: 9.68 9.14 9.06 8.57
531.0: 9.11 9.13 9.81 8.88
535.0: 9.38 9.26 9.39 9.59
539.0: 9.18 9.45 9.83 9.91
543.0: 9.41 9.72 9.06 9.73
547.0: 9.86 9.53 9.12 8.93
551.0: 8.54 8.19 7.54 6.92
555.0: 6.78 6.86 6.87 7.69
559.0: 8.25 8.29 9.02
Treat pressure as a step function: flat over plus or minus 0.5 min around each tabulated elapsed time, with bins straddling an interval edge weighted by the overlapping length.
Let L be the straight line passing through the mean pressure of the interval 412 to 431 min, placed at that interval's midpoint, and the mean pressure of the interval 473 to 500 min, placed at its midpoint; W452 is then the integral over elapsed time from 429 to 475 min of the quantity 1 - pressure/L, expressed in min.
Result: 2.3 min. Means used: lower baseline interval 9.69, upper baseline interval 8.94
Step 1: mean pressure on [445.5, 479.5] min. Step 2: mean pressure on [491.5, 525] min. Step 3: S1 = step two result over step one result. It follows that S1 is 1.1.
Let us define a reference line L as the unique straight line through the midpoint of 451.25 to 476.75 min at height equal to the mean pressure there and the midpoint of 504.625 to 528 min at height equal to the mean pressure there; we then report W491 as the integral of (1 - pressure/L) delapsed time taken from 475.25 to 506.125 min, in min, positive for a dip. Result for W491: -0.3 min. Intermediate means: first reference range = 8.5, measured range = 9.04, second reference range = 9.42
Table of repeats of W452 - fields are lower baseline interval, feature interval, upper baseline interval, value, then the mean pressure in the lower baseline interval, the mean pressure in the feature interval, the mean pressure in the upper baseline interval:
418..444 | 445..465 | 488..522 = 1.5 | 9.57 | 8.75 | 9.22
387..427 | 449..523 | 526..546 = 3.9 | 9.52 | 8.93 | 9.36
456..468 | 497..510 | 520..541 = -0.4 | 8.49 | 9.28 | 9.32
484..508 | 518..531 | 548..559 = -1.3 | 9.1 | 9.3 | 7.85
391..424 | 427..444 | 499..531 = -0.2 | 9.44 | 9.49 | 9.3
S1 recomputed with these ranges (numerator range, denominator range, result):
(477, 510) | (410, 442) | 0.95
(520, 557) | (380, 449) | 0.95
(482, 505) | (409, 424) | 0.95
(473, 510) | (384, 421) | 0.95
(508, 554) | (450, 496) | 1.06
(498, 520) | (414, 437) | 0.96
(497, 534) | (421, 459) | 1.00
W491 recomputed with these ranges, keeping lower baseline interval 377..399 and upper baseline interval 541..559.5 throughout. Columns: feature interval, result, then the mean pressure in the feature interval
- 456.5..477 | 1.8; 8.39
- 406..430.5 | 0.2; 9.54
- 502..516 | -0.8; 9.36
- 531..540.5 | -0.7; 9.33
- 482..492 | 0.0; 9.01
